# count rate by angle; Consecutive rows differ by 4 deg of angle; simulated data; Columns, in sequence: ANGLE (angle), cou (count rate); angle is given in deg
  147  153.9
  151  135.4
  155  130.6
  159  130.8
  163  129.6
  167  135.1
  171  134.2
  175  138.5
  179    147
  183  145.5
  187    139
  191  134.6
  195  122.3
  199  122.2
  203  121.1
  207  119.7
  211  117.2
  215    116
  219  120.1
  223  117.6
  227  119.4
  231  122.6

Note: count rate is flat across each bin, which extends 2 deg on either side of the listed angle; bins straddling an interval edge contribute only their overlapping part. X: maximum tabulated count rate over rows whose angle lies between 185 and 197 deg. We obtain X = 139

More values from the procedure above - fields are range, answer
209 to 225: 120.1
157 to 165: 130.8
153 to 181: 147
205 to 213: 119.7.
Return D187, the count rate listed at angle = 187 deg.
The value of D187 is 139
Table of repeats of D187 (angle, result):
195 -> 122.3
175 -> 138.5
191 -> 134.6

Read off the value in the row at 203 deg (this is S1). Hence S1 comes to 121.1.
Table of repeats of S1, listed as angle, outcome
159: 130.8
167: 135.1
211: 117.2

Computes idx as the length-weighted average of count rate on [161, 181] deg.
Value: 137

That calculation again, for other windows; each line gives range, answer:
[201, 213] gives 119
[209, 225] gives 118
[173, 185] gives 144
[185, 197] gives 132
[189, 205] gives 125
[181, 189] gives 142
